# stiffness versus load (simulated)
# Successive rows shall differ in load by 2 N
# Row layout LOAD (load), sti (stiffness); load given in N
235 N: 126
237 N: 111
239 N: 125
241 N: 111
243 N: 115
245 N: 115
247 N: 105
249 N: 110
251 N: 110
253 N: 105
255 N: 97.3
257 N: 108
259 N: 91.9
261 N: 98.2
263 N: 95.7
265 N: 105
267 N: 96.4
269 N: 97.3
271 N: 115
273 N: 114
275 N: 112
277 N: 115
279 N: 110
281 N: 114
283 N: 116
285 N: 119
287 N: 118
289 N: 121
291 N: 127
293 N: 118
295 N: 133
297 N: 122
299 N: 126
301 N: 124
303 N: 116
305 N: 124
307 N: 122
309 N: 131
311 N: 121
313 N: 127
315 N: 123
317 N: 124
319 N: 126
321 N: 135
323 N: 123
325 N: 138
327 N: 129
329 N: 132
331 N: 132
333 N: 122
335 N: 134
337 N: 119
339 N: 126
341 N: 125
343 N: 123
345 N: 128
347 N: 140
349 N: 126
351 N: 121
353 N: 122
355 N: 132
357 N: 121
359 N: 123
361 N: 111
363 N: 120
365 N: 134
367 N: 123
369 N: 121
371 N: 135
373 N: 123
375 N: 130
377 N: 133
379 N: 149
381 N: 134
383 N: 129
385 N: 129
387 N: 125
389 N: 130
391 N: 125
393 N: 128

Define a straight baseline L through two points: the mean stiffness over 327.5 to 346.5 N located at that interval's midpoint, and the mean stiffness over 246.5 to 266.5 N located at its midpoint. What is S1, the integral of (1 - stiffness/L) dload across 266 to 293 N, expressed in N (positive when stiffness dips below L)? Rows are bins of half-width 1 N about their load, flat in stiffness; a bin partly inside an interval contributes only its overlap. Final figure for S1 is -1.0 N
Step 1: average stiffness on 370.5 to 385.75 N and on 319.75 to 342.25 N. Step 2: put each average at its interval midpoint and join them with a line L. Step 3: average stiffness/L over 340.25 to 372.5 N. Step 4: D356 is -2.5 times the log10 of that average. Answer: 0.05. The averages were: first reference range 129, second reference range 133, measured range 125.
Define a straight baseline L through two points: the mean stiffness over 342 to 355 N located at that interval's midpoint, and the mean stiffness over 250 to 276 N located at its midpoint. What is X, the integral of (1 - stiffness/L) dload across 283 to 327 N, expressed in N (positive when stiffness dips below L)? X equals -3.63 N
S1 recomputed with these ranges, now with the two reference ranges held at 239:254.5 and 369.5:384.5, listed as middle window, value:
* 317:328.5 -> -0.58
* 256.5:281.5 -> 2.00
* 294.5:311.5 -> -0.56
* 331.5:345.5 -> 0.09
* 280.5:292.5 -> -0.19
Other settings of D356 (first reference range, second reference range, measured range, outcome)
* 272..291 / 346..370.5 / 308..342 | -0.057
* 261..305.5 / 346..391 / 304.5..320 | -0.049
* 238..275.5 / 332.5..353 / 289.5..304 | -0.072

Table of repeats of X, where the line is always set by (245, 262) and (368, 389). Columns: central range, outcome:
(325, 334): -0.72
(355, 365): 0.41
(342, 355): -0.29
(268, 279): -0.24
